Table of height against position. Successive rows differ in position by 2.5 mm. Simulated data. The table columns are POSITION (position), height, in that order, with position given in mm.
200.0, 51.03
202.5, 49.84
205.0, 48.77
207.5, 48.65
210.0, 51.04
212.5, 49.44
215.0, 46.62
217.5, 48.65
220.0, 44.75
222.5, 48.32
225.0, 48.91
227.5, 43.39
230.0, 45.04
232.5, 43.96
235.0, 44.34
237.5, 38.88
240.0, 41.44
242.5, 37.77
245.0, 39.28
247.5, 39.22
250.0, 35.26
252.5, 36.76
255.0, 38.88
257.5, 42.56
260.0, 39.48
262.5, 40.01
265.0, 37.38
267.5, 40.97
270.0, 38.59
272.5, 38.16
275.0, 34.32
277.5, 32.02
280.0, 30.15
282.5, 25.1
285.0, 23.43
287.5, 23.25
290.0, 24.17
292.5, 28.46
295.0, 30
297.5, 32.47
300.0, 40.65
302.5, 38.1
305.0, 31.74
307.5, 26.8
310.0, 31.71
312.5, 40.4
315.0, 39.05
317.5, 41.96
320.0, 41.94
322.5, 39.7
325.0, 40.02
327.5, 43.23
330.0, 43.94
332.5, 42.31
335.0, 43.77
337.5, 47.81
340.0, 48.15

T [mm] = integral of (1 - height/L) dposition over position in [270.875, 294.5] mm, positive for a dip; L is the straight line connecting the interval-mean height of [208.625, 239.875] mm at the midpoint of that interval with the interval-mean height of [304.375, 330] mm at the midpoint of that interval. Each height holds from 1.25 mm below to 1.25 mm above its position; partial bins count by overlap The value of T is 7.0 mm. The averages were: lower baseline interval 46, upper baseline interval 38.1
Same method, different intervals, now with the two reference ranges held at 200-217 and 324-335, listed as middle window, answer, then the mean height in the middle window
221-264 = 5.4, 41.4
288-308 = 5.8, 31.4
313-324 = 0.7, 40.6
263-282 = 4.2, 35.7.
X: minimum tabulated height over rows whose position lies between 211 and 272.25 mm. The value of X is 35.26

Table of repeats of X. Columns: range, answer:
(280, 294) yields 23.25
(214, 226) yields 44.75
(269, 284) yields 25.1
